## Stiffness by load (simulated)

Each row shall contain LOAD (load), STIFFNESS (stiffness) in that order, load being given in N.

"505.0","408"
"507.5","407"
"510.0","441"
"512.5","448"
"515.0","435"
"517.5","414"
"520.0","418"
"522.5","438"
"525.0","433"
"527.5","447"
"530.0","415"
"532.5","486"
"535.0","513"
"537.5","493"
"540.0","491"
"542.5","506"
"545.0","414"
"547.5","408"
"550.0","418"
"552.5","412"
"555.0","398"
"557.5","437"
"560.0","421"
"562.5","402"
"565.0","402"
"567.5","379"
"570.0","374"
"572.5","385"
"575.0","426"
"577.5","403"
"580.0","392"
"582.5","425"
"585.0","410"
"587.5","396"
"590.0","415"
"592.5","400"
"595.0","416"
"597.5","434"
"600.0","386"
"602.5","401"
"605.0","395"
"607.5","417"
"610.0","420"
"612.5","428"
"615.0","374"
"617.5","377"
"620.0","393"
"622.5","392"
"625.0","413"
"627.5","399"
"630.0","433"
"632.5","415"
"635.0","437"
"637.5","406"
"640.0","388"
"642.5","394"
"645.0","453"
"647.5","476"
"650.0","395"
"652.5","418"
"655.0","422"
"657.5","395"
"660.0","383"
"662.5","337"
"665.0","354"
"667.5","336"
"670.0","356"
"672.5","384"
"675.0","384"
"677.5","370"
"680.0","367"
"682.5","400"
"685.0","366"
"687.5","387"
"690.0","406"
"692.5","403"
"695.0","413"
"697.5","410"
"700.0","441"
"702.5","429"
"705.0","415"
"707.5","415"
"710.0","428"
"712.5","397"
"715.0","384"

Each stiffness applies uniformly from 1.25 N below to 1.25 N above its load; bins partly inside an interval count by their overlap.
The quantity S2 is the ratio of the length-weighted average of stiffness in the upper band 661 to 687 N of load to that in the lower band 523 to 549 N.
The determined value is 0.80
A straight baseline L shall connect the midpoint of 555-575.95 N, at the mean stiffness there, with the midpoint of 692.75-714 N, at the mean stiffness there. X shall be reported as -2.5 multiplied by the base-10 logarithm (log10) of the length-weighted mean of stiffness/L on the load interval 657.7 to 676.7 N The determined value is 0.138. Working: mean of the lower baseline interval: 403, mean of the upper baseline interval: 417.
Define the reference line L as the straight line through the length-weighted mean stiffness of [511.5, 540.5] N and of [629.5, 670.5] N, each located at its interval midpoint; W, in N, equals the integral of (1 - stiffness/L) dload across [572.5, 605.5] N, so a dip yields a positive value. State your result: 1.4 N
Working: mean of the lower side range 452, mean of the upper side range 400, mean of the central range 407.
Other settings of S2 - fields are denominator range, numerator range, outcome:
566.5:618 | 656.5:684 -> 0.92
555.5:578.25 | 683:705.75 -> 1.01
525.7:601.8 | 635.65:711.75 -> 0.94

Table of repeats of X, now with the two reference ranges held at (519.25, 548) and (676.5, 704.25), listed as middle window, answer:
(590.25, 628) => 0.07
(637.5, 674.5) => 0.05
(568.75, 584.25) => 0.10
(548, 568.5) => 0.10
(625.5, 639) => 0.01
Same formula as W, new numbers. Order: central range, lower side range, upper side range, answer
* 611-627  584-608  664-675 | -0.18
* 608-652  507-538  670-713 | 0.47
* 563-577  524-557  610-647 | 1.32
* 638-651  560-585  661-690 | -1.45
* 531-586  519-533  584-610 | -0.38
